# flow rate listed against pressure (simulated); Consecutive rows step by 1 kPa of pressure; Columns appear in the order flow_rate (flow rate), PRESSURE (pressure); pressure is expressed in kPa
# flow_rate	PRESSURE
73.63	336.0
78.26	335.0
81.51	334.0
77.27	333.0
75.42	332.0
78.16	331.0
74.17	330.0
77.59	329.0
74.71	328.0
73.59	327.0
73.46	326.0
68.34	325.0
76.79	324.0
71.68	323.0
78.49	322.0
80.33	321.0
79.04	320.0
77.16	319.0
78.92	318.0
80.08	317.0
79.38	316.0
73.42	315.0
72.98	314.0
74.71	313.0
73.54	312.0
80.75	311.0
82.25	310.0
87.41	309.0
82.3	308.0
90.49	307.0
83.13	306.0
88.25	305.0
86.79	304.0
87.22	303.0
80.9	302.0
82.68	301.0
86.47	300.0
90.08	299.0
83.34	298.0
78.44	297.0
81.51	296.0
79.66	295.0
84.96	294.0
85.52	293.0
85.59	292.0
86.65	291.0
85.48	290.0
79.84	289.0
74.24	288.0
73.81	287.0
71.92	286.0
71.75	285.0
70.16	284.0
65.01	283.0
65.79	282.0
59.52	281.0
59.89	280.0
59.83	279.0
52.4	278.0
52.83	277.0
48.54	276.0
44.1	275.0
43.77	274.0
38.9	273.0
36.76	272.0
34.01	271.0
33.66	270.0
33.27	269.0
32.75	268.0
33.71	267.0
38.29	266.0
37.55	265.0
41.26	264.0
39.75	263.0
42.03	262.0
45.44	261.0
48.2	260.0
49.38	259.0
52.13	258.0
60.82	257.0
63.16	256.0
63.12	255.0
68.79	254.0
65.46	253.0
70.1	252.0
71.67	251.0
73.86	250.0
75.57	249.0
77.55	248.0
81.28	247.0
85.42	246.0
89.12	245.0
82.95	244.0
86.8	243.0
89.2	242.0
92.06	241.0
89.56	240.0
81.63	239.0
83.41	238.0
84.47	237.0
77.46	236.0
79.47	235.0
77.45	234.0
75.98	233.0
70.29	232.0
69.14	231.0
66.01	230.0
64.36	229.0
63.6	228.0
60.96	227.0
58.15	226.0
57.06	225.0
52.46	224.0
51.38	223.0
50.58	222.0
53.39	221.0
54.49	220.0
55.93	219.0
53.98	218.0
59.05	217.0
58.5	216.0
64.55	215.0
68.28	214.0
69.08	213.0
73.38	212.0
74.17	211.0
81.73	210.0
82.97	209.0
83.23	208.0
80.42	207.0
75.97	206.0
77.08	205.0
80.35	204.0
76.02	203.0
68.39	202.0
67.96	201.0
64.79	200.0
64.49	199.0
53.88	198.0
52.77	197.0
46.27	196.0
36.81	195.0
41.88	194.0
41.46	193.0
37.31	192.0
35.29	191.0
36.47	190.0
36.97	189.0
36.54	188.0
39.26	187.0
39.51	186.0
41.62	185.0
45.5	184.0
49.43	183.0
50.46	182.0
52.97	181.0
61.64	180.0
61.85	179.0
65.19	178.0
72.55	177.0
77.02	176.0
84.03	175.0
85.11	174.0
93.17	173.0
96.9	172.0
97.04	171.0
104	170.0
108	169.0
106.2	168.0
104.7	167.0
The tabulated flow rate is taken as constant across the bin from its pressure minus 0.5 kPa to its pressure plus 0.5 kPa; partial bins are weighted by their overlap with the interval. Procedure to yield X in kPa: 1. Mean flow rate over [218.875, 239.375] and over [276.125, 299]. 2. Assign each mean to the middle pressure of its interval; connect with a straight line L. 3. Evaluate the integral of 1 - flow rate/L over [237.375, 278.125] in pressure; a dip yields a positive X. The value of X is 5.7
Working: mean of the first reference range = 66.2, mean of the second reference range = 73.1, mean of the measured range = 59.4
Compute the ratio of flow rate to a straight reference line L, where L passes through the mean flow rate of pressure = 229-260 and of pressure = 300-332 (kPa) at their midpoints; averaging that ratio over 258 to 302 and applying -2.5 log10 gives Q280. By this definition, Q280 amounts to 0.26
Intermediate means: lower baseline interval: 74.5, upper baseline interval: 79.1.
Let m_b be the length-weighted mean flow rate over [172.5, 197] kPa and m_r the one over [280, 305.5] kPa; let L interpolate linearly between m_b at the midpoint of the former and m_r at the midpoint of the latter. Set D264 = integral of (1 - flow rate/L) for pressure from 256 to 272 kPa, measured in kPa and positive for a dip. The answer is 6.6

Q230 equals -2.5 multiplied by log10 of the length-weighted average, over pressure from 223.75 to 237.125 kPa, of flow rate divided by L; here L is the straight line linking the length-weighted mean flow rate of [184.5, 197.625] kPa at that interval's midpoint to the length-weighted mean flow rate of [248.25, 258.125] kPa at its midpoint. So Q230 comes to -0.18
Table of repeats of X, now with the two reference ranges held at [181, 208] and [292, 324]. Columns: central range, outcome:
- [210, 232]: -0.61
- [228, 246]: -4.39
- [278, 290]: 1.14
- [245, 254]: -1.16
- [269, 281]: 4.49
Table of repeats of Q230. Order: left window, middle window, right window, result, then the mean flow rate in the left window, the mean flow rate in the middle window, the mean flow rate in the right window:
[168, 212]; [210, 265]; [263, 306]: -0.04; 64.7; 66.8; 64.4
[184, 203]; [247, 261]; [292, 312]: 0.05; 47.5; 64.5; 84.1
